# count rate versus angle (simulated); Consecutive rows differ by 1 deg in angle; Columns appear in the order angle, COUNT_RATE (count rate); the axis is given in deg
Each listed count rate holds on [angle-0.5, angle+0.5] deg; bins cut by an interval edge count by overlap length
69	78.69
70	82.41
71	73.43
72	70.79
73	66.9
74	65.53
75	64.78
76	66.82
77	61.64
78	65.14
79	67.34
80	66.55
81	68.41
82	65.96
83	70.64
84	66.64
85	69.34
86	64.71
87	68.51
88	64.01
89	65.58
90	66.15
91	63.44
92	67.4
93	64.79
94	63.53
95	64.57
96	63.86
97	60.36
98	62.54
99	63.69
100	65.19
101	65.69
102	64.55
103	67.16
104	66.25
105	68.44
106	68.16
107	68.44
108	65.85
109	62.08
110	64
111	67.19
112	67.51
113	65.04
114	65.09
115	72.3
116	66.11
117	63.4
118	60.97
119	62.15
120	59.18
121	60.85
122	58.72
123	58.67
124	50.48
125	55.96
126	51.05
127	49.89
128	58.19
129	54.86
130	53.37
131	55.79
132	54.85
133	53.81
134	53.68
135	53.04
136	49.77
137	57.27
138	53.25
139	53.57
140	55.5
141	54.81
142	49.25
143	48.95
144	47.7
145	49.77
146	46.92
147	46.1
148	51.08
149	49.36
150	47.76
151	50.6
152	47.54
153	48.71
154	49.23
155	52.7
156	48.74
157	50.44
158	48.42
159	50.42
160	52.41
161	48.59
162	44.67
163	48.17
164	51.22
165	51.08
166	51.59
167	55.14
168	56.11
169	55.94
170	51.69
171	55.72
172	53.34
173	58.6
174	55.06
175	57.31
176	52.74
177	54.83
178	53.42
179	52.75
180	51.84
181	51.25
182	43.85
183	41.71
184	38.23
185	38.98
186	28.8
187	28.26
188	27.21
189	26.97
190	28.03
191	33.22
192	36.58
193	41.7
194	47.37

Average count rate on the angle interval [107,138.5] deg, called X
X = 59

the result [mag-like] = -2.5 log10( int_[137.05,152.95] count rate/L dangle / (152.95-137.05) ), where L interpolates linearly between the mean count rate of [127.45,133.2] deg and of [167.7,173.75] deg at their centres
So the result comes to 0.10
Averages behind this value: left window 55.2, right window 55.2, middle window 50.3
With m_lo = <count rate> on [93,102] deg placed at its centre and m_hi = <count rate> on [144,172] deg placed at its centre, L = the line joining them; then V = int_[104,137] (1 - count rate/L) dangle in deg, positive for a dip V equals -0.7 deg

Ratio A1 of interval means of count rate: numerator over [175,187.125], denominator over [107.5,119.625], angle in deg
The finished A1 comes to 0.7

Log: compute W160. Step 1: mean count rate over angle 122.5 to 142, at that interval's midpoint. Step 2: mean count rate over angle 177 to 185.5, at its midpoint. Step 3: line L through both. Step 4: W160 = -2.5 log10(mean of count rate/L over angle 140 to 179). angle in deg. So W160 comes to -0.03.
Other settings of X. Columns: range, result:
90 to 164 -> 57.2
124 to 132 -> 54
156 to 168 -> 50.4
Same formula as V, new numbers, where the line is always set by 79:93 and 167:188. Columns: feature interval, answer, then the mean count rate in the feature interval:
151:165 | 0.81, 49.4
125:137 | 0.84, 53.7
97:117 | -1.07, 65.9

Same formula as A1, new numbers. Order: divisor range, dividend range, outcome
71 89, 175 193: 0.61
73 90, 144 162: 0.74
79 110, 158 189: 0.74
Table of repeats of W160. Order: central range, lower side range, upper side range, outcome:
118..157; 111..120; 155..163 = 0.08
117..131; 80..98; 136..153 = -0.01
